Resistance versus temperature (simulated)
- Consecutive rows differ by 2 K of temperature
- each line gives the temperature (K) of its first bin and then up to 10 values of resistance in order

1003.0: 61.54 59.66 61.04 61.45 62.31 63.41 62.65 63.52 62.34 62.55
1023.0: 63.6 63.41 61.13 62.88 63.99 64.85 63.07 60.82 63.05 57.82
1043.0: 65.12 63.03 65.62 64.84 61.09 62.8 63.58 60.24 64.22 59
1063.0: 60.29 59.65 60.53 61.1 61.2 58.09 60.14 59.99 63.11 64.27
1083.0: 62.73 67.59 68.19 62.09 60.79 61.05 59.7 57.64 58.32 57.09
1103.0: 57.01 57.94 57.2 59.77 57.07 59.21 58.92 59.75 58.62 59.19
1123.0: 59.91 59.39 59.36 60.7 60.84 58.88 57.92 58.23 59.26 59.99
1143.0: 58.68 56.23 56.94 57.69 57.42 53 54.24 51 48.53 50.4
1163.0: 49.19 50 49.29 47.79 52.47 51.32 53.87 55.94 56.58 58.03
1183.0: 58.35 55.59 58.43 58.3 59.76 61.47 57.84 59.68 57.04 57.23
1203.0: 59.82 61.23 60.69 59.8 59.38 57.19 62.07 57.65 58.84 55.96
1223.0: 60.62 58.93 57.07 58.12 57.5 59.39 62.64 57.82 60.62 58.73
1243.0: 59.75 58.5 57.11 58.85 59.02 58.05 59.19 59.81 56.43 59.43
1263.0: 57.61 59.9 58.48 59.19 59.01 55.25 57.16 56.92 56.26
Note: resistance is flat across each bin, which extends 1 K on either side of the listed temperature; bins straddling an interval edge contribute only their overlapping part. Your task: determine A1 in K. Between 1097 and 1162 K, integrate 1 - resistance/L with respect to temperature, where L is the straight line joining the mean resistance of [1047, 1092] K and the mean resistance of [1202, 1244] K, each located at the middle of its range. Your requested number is 3.8 K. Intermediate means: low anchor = 62.1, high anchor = 59.2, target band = 57.5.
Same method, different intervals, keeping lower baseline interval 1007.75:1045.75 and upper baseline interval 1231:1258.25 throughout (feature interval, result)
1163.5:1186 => 2.5 K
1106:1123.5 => 0.7 K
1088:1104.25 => 0.6 K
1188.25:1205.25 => 0.2 K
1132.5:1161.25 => 2.2 K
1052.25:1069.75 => 0.2 K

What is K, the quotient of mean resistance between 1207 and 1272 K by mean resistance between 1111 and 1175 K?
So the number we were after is 1.05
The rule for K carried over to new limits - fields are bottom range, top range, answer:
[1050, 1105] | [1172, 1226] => 0.95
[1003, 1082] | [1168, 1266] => 0.94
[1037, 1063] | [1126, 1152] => 0.94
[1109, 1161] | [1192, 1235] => 1.03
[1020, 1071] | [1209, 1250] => 0.94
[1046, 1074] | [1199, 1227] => 0.96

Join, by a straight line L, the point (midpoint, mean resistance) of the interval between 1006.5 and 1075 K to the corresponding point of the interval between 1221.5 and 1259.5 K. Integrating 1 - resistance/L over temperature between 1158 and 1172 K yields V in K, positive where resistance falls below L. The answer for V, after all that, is 2.43 K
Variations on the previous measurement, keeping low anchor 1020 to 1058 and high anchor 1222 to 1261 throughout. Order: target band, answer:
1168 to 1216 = 1.9 K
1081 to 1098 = -0.2 K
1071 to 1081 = 0.2 K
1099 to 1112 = 0.8 K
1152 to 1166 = 2.2 K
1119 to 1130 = 0.3 K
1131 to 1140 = 0.3 K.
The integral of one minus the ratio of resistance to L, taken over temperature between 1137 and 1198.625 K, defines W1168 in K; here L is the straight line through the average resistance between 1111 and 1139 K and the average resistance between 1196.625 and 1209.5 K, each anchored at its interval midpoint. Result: 4.1 K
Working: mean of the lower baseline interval 59.2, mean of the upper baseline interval 59.3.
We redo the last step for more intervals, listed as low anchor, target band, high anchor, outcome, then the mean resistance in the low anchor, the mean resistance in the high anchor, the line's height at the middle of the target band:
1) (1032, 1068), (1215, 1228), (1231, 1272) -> 0.2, 62.2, 58.9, 59.4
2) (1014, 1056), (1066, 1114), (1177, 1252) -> 0.9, 62.9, 58.8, 61.7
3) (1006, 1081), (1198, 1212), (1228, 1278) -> 0.0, 62.1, 58.6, 59.4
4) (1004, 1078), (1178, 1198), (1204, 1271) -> 0.4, 62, 59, 59.7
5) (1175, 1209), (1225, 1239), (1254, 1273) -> -0.1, 58.4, 58.6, 58.5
